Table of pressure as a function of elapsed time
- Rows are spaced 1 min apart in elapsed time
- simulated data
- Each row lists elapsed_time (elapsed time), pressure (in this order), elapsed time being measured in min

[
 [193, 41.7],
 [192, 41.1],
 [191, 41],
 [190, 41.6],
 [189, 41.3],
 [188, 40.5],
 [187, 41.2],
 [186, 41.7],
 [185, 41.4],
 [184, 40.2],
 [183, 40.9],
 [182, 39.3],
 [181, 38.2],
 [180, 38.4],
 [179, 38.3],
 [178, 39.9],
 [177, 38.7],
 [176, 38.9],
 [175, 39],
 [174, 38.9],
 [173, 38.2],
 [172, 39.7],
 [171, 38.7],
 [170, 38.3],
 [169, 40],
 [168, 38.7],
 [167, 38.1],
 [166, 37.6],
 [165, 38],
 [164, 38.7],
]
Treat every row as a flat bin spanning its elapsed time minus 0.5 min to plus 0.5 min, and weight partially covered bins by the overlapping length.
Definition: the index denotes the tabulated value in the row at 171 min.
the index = 38.7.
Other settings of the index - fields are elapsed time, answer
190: 41.6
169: 40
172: 39.7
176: 38.9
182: 39.3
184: 40.2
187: 41.2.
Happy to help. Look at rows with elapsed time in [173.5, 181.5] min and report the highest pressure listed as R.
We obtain 39.9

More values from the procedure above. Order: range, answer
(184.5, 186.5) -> 41.7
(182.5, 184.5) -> 40.9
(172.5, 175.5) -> 39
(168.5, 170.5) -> 40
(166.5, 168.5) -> 38.7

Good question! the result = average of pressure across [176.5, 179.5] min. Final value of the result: 39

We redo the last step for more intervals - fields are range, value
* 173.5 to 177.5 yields 38.9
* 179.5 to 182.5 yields 38.6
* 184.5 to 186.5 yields 41.5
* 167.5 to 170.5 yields 39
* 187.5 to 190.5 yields 41.1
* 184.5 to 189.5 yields 41.2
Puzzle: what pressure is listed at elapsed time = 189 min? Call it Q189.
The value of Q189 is 41.3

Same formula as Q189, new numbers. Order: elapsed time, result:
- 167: 38.1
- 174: 38.9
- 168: 38.7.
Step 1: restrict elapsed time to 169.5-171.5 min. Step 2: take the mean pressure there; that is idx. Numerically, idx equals 38.5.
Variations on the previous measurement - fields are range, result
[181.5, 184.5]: 40.1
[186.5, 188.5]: 40.9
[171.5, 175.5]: 39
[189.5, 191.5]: 41.3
